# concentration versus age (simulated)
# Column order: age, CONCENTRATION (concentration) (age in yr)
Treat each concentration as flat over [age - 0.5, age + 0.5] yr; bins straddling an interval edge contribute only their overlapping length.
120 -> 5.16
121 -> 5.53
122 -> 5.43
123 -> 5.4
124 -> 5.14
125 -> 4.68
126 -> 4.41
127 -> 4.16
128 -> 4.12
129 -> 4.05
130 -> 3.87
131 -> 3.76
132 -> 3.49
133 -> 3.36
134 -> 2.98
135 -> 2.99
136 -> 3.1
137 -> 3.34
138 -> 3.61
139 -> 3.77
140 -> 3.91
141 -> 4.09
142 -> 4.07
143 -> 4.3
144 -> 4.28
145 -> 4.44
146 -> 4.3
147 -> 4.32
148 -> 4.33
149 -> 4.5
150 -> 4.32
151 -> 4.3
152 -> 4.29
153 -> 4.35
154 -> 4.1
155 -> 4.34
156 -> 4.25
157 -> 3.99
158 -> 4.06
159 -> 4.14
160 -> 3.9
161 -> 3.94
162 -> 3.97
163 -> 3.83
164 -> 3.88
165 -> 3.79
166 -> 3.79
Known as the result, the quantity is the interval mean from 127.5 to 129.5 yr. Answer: 4.08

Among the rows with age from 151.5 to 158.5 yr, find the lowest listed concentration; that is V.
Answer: 3.99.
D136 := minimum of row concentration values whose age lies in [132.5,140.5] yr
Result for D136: 2.98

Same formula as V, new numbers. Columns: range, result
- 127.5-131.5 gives 3.76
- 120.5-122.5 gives 5.43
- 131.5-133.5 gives 3.36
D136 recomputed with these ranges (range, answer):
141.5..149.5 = 4.07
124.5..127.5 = 4.16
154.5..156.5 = 4.25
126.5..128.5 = 4.12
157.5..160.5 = 3.9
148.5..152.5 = 4.29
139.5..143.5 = 3.91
